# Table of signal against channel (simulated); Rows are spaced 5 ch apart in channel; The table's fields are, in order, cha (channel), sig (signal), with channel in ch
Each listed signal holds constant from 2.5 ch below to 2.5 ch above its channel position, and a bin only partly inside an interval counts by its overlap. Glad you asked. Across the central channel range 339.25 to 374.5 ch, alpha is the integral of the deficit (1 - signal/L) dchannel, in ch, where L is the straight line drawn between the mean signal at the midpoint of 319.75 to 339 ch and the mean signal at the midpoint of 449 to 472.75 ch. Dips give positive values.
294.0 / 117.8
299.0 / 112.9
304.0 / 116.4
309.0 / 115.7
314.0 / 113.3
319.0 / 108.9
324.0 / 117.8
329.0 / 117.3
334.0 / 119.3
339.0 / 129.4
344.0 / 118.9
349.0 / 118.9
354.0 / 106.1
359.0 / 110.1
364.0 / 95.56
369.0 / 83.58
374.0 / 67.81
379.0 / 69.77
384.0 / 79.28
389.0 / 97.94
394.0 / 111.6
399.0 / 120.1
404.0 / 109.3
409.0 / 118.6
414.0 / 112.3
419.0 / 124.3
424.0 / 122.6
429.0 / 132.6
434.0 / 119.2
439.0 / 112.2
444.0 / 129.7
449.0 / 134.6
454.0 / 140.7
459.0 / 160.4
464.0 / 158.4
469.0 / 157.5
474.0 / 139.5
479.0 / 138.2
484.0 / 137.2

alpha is 6.0 ch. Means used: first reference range 119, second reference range 151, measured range 104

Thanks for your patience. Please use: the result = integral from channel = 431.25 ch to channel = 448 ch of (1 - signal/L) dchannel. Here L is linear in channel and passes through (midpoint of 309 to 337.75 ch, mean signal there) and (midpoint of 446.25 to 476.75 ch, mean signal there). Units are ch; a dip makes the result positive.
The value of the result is 2.5 ch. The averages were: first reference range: 116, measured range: 122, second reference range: 148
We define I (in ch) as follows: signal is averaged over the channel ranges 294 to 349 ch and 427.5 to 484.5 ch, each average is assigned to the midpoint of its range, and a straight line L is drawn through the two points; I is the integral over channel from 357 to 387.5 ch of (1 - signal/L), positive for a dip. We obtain 9.9 ch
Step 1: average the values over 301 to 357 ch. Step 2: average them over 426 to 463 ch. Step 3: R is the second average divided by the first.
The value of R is 1.1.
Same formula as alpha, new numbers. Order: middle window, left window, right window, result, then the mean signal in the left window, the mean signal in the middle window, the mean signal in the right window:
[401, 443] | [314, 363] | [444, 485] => 4.9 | 116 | 119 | 145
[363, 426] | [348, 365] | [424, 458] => 9.1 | 108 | 101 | 129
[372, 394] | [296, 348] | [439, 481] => 7.9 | 117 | 82.7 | 143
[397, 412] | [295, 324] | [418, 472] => 1.6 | 114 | 116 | 136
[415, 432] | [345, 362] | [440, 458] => 0.5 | 112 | 125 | 135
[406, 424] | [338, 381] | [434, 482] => 0.5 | 99.3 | 119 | 140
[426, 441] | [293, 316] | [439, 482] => 1.8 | 115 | 122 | 143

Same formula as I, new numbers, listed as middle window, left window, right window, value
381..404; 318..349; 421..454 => 3.91 ch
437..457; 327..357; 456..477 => 2.35 ch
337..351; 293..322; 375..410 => -1.92 ch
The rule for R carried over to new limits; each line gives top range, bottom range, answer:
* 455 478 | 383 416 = 1.41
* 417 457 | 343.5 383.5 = 1.35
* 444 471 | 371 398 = 1.70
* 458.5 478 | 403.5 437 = 1.26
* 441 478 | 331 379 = 1.40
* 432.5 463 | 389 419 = 1.18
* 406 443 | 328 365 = 1.05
